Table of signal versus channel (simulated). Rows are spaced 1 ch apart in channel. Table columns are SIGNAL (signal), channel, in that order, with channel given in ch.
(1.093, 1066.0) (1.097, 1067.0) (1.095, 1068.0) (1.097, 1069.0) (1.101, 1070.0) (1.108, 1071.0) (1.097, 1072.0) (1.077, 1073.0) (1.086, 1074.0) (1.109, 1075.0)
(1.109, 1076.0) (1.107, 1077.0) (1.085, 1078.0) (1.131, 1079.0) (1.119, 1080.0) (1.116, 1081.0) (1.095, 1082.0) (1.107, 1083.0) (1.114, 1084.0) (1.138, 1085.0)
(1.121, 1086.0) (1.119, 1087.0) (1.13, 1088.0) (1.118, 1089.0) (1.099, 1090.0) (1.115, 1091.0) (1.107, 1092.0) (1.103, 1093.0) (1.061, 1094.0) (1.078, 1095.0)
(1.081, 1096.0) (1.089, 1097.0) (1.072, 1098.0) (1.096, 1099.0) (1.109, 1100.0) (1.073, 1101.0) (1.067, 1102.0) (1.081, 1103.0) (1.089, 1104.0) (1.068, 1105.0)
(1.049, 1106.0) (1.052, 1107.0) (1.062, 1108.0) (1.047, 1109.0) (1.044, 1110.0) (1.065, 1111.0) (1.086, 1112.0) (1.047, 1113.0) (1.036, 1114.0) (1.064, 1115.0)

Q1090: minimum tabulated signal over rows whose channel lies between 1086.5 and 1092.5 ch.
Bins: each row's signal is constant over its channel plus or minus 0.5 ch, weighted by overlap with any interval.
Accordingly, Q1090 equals 1.099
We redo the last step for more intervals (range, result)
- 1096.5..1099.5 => 1.072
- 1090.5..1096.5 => 1.061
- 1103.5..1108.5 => 1.049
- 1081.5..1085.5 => 1.095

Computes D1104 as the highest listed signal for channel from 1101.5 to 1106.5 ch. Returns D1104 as 1.089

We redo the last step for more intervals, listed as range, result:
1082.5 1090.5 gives 1.138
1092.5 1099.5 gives 1.103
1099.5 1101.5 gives 1.109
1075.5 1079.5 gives 1.131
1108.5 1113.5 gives 1.086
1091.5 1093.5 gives 1.107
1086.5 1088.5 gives 1.13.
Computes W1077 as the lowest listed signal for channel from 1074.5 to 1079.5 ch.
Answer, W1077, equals 1.085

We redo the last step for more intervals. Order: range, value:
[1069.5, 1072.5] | 1.097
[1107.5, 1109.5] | 1.047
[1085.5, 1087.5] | 1.119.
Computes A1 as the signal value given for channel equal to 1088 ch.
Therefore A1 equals 1.13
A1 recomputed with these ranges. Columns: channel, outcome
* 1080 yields 1.119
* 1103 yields 1.081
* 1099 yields 1.096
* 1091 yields 1.115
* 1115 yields 1.064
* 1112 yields 1.086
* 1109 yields 1.047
